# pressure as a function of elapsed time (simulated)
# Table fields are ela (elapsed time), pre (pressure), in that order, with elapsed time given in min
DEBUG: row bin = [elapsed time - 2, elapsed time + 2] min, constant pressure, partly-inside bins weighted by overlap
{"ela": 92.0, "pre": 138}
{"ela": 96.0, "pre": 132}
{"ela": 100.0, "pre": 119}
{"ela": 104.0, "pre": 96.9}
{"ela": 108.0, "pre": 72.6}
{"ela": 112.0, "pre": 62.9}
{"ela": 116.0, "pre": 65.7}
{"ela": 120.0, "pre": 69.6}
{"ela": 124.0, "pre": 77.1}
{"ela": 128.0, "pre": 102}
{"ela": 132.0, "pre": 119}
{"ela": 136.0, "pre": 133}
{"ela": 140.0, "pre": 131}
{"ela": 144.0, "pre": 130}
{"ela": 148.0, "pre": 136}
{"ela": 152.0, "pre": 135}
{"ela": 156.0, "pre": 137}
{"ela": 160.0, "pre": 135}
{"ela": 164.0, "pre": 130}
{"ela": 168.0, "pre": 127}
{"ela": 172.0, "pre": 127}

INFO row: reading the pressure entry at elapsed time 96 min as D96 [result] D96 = 132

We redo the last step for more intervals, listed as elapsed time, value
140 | 131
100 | 119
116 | 65.7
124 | 77.1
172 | 127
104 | 96.9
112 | 62.9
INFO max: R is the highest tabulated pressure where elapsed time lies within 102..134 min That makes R 119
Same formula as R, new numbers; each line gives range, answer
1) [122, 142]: 133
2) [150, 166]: 137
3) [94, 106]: 132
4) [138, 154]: 136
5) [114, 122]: 69.6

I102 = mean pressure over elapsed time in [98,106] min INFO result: 108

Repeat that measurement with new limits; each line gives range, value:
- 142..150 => 133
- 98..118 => 83.4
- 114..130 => 78.6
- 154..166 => 134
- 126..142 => 121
